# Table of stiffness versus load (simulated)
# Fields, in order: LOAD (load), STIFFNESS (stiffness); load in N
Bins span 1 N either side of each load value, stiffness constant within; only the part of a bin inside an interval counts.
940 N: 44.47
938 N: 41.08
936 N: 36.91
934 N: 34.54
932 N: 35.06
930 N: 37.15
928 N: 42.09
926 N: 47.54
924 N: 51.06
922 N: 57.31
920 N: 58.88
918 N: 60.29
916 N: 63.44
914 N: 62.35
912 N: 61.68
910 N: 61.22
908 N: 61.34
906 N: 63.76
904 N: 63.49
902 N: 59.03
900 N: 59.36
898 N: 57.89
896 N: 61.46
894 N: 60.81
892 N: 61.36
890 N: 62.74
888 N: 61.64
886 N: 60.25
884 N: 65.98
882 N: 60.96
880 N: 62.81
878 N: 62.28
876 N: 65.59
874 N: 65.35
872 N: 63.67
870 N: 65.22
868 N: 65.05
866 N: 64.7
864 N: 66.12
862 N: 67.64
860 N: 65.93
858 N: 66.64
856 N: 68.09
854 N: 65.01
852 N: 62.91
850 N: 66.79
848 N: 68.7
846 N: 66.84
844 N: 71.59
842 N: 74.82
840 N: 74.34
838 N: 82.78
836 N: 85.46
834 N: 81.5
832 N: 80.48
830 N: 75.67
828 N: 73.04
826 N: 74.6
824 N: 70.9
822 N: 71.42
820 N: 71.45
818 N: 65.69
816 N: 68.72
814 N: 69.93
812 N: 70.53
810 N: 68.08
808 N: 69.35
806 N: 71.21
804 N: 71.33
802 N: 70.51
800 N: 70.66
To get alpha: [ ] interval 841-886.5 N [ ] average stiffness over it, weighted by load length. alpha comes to 65.8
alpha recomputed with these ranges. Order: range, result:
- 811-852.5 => 72.9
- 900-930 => 57.4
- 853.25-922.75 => 62.9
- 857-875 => 65.6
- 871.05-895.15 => 62.8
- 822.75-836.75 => 77.1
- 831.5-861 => 72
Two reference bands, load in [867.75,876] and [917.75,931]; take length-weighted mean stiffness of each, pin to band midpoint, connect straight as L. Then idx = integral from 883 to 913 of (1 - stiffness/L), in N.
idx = -2.1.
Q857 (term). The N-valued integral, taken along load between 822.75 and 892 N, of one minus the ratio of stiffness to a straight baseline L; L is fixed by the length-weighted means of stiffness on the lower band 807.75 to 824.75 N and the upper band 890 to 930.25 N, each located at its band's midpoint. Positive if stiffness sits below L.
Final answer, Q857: -4.3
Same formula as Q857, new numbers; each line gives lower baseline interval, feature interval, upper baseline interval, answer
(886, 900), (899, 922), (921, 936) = -4.1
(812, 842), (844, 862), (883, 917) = 0.8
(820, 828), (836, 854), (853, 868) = -0.7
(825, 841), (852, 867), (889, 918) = 1.2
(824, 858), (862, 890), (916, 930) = 0.1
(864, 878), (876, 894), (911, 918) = 0.5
